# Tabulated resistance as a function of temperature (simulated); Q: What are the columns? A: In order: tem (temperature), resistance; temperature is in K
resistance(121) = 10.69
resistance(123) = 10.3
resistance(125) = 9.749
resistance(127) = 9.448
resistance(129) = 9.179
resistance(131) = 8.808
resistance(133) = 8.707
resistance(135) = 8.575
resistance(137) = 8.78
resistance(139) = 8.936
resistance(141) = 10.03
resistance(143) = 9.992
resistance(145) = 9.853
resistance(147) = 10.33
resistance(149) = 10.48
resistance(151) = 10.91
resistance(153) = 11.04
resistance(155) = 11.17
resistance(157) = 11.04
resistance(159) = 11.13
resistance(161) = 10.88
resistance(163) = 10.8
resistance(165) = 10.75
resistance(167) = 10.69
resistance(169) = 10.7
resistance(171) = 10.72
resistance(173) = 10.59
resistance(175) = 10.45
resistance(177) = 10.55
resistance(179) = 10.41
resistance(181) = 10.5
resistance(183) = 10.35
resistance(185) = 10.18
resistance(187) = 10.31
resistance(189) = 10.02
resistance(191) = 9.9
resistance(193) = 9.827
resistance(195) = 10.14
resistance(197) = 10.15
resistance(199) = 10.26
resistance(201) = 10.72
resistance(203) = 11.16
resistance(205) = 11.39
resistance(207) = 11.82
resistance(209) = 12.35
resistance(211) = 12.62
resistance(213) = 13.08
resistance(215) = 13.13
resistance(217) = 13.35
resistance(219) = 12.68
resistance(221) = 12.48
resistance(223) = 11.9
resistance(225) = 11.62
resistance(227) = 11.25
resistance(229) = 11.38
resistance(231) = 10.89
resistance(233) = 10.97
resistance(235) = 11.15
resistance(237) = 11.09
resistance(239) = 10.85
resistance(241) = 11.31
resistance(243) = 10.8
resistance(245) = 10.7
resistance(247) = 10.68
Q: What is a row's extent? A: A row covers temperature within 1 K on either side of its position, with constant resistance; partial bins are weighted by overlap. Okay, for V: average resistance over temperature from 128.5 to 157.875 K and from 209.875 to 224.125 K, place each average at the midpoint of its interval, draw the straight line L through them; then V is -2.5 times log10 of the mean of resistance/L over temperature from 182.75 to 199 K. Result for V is 0.16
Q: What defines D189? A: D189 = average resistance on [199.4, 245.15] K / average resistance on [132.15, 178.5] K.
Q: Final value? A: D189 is 1.1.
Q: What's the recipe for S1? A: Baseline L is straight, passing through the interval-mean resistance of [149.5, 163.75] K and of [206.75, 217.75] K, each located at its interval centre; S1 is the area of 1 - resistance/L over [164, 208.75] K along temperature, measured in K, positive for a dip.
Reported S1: 5.15 K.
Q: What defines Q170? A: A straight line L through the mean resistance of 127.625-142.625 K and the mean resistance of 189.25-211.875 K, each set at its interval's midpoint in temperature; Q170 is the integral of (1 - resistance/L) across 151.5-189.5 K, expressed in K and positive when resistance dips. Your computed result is -2.4 K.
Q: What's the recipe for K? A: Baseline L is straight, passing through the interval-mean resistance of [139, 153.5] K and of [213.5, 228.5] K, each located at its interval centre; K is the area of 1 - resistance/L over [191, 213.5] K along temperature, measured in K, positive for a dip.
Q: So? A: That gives 1.3 K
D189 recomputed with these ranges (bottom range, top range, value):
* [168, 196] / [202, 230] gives 1.18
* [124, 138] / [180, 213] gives 1.20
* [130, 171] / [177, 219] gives 1.09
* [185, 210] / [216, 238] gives 1.10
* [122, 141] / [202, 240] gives 1.29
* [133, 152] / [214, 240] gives 1.21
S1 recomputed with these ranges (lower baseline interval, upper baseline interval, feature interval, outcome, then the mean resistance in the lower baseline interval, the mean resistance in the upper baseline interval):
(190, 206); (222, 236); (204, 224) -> -2.92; 10.4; 11.3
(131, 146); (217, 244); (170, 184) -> -0.46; 9.24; 11.5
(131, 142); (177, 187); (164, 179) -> -0.85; 8.99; 10.4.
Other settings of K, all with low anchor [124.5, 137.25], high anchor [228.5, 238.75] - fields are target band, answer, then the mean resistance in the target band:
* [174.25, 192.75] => -0.4 K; 10.3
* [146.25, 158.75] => -1.9 K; 10.9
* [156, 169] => -1.6 K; 10.9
